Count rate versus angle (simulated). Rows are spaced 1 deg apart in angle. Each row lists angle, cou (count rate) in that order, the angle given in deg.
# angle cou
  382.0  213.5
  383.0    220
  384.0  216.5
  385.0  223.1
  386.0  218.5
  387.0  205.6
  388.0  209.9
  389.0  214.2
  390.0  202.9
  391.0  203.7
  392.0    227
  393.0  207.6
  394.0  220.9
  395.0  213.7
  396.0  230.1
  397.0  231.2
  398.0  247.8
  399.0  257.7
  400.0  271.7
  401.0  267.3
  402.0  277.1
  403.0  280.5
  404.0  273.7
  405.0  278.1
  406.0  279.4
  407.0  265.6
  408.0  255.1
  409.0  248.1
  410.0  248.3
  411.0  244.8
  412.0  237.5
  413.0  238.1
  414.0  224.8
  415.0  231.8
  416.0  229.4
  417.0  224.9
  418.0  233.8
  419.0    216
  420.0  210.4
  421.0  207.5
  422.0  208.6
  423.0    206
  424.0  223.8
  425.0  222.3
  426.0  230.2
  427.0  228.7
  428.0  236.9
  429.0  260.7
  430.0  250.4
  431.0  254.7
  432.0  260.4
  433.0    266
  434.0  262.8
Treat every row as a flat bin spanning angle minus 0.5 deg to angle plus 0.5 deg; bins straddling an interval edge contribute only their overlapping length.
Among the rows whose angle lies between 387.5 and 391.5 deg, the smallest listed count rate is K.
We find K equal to 202.9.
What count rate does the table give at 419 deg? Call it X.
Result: 216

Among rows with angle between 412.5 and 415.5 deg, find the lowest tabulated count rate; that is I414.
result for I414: 224.8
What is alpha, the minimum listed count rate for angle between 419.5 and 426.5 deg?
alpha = 206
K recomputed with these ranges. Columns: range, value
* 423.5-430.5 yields 222.3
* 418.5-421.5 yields 207.5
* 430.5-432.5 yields 254.7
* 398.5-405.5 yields 257.7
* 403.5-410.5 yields 248.1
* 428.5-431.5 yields 250.4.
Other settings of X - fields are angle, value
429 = 260.7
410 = 248.3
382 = 213.5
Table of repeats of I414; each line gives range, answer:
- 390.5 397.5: 203.7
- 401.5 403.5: 277.1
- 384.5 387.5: 205.6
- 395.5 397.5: 230.1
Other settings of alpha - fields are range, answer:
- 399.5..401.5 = 267.3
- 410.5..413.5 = 237.5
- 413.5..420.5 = 210.4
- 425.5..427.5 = 228.7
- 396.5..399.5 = 231.2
